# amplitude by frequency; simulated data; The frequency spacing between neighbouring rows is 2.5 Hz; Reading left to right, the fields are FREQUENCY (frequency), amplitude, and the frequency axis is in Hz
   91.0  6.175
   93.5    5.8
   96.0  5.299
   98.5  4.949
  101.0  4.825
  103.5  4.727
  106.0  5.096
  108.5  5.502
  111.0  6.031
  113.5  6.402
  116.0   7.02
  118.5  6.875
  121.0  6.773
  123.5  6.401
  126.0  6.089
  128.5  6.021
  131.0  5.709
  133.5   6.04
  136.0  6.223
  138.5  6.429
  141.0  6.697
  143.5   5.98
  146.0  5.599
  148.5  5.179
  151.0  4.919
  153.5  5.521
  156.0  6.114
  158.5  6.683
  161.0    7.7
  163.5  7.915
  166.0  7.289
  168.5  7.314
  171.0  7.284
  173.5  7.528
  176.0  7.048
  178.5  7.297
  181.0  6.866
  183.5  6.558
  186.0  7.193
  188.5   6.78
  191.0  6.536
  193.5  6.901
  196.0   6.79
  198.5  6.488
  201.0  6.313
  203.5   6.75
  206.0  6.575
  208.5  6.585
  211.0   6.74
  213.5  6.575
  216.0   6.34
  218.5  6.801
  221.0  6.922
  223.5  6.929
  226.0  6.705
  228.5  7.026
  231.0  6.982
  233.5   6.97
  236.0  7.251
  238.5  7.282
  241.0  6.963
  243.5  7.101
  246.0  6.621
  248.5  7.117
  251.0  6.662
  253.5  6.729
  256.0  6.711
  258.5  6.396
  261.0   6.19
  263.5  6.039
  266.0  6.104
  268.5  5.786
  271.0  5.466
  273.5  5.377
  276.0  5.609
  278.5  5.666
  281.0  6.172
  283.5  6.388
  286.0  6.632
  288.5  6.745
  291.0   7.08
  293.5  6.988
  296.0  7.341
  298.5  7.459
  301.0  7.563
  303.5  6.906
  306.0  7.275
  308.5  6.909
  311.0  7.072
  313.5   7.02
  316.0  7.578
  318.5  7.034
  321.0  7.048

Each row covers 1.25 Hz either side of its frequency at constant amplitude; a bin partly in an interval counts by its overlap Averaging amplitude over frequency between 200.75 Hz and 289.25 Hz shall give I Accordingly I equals 6.54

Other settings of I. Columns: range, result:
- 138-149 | 6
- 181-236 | 6.75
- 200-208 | 6.56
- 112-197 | 6.58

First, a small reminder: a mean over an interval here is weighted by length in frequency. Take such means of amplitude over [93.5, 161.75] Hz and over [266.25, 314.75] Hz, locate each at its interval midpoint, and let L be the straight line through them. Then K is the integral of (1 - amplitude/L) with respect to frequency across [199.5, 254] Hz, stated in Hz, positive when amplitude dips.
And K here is -4.1 Hz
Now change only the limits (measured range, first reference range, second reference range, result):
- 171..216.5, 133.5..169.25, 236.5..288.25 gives -3.00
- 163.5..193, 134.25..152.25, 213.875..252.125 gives -3.91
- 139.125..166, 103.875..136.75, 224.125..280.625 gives -0.29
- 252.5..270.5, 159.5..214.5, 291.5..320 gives 2.19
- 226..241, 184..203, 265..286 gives -1.81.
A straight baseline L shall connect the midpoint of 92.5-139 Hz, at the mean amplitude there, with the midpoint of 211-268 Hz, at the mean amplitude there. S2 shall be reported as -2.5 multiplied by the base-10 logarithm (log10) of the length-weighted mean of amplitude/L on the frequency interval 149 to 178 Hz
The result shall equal -0.098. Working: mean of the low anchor 5.9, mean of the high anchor 6.73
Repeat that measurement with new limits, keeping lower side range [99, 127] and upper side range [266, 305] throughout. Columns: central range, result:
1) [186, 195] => -0.104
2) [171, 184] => -0.159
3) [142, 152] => 0.111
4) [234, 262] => -0.078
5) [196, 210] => -0.059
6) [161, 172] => -0.220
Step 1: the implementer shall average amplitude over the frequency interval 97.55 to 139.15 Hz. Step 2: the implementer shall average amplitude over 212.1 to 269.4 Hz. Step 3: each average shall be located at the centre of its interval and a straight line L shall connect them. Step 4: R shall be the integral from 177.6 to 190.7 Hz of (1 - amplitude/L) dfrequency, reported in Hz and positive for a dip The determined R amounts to -1.1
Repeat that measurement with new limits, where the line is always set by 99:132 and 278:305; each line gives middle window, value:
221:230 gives -0.5 Hz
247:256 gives -0.2 Hz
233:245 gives -1.0 Hz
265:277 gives 1.9 Hz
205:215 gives -0.3 Hz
